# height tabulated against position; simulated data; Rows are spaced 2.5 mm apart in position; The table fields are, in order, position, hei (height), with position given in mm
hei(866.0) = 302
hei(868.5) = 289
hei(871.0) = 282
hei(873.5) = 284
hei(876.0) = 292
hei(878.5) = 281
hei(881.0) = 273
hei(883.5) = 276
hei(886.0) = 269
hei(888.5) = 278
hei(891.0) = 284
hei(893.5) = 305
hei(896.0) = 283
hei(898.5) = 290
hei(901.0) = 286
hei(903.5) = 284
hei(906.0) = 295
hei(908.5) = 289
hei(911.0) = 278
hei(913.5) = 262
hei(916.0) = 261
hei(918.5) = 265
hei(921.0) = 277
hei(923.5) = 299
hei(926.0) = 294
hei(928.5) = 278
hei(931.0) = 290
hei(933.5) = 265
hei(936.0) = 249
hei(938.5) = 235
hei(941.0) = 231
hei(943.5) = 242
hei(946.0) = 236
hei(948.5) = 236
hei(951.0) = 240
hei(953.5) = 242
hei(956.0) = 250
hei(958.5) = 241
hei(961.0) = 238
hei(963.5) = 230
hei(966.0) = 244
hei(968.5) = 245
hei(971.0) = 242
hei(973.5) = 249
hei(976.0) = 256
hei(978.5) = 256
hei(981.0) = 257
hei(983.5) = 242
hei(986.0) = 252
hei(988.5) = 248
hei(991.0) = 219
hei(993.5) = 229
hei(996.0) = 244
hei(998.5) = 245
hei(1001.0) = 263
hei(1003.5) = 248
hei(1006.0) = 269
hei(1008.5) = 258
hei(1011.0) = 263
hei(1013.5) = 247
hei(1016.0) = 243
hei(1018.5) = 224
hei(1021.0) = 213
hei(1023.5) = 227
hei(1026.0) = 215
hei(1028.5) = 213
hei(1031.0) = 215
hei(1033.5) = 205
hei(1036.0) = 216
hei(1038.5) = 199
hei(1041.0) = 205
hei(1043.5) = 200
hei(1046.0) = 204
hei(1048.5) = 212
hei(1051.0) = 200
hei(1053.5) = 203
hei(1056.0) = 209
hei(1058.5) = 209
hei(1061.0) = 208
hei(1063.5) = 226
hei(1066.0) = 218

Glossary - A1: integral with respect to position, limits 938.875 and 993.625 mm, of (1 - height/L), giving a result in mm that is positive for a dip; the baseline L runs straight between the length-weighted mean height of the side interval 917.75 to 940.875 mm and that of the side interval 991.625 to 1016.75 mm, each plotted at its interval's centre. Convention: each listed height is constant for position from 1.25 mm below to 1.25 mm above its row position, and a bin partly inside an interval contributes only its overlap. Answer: 3.8 mm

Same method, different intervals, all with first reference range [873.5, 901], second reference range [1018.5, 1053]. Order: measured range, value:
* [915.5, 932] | -1.0 mm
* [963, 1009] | -2.6 mm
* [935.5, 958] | 1.2 mm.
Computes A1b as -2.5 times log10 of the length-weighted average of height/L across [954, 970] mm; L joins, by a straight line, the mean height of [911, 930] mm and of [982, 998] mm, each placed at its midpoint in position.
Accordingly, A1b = 0.06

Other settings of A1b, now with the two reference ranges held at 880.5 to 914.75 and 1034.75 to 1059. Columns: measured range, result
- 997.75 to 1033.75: -0.07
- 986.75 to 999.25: -0.02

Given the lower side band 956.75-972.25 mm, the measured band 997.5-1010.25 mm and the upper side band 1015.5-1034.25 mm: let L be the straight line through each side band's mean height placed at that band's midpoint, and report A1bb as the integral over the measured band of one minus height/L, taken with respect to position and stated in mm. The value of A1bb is -1.7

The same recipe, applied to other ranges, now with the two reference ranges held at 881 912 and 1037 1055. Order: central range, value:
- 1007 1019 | -1.5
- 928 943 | 0.4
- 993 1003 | -0.8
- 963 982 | -0.4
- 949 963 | 0.6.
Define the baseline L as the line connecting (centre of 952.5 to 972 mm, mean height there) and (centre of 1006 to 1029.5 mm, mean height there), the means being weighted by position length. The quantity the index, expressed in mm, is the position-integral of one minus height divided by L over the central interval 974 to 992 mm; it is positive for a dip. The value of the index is -0.62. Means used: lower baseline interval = 241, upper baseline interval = 236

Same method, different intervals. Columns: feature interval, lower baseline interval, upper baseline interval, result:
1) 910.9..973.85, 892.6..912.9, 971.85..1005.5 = 3.49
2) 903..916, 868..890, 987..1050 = -0.51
